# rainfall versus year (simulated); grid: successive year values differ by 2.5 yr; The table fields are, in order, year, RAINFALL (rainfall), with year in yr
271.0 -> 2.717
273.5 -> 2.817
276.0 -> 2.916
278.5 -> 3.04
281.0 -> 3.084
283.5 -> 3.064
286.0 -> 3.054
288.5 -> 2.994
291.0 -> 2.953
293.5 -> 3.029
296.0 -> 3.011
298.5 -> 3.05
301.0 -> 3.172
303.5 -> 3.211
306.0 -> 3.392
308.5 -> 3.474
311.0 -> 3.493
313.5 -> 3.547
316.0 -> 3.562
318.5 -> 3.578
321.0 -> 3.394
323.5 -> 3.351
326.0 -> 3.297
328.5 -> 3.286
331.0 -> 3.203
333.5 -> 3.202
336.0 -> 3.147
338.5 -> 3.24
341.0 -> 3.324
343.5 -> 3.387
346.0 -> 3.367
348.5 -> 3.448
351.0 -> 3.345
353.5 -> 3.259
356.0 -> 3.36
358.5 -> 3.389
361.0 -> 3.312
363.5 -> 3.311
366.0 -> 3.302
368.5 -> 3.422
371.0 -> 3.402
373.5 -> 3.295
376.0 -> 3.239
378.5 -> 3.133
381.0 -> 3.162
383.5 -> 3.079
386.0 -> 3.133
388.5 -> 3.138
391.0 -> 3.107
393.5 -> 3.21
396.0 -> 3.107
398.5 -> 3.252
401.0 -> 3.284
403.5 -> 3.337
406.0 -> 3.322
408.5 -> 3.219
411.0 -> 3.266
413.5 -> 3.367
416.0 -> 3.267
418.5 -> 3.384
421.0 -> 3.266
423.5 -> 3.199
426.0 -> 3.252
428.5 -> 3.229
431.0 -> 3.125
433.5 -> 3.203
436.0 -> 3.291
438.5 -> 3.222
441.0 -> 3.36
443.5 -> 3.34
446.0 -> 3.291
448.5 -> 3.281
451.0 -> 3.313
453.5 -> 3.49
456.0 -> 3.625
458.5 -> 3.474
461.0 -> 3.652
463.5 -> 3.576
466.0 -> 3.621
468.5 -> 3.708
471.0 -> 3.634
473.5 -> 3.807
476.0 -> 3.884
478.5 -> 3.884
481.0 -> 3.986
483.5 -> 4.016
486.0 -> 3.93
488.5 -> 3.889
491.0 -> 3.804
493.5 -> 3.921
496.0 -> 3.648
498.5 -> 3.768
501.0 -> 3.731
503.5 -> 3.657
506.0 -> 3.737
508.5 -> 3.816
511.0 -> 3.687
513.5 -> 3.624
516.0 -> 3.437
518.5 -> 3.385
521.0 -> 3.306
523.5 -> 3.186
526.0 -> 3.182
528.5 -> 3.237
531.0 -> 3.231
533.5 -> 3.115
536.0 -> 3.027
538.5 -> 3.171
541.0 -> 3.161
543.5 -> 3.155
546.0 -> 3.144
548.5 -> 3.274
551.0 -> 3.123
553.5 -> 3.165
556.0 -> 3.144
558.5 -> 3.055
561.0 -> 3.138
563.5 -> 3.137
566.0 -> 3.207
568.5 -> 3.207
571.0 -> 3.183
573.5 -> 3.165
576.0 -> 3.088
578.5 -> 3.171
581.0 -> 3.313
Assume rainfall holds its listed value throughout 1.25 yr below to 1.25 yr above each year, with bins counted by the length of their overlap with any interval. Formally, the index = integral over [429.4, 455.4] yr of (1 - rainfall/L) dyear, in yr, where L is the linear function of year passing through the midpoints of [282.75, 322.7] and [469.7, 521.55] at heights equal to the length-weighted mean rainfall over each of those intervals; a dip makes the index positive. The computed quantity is 2.2 yr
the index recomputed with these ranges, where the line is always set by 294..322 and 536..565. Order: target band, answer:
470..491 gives -4.42 yr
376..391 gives 0.67 yr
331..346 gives 0.25 yr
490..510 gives -3.58 yr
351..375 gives -0.28 yr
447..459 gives -0.76 yr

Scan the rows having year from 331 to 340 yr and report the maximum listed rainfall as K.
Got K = 3.24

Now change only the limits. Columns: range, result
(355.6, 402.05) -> 3.422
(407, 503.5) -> 4.016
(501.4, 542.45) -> 3.816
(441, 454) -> 3.49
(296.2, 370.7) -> 3.578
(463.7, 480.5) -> 3.884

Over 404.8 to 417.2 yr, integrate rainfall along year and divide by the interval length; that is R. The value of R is 3.29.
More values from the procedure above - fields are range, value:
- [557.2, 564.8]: 3.11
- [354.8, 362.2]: 3.35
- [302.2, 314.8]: 3.42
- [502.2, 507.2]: 3.7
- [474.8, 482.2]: 3.92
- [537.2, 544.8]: 3.16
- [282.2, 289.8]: 3.04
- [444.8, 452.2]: 3.29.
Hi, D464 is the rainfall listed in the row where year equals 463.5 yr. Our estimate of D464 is 3.576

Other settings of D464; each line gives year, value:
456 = 3.625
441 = 3.36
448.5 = 3.281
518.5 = 3.385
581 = 3.313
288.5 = 2.994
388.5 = 3.138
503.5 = 3.657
